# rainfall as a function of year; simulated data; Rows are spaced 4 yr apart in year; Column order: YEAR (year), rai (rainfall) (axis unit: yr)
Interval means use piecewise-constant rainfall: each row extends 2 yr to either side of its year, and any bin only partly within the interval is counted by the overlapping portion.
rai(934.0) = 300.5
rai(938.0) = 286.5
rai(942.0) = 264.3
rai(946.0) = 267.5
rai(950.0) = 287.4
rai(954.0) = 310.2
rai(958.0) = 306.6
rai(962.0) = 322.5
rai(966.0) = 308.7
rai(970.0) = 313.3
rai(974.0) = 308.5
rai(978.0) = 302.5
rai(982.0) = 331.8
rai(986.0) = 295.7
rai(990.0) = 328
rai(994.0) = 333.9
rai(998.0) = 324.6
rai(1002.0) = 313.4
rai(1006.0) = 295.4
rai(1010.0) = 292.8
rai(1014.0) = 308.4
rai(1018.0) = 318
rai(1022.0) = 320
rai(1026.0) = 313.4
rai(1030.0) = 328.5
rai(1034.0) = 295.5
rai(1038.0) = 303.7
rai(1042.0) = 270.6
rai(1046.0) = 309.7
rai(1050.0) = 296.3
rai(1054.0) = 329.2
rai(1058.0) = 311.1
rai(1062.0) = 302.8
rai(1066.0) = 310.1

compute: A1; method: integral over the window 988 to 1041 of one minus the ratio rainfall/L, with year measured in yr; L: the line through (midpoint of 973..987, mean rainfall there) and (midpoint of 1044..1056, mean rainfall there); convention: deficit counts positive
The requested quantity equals -0.3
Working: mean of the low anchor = 311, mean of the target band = 313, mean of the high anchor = 312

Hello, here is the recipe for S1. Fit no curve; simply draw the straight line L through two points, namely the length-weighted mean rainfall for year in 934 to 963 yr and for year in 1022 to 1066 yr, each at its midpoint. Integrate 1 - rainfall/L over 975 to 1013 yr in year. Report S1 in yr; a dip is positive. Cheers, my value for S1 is -1.8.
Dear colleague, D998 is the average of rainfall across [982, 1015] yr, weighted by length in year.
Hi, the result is 313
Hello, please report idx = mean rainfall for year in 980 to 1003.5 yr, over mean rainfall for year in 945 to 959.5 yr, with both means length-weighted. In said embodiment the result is 1.1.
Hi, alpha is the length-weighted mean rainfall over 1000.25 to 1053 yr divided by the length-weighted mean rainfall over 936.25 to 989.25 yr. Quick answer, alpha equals 1.01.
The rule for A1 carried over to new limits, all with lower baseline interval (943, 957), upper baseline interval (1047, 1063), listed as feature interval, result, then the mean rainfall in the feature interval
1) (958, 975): -1.2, 313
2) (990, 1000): -1.1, 329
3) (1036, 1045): 0.5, 290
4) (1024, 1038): -0.3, 311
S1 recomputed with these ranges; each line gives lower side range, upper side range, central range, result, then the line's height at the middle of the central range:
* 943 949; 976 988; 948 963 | -1.3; 281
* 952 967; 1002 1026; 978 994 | -0.4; 310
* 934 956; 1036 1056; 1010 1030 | -1.1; 297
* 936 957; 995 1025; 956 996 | -2.5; 297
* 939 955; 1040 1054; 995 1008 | -1.0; 290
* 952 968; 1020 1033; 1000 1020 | 0.7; 317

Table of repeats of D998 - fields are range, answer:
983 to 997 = 320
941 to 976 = 300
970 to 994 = 315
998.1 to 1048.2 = 306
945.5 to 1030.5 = 311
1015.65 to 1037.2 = 314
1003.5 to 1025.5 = 308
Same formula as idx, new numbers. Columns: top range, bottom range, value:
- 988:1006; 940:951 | 1.18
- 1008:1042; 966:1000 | 0.97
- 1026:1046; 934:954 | 1.07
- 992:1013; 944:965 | 1.04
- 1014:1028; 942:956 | 1.11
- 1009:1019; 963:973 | 0.98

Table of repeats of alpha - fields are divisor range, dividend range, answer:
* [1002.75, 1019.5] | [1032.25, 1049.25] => 0.97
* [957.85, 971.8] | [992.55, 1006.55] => 1.02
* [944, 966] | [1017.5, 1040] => 1.04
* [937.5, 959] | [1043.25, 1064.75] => 1.08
